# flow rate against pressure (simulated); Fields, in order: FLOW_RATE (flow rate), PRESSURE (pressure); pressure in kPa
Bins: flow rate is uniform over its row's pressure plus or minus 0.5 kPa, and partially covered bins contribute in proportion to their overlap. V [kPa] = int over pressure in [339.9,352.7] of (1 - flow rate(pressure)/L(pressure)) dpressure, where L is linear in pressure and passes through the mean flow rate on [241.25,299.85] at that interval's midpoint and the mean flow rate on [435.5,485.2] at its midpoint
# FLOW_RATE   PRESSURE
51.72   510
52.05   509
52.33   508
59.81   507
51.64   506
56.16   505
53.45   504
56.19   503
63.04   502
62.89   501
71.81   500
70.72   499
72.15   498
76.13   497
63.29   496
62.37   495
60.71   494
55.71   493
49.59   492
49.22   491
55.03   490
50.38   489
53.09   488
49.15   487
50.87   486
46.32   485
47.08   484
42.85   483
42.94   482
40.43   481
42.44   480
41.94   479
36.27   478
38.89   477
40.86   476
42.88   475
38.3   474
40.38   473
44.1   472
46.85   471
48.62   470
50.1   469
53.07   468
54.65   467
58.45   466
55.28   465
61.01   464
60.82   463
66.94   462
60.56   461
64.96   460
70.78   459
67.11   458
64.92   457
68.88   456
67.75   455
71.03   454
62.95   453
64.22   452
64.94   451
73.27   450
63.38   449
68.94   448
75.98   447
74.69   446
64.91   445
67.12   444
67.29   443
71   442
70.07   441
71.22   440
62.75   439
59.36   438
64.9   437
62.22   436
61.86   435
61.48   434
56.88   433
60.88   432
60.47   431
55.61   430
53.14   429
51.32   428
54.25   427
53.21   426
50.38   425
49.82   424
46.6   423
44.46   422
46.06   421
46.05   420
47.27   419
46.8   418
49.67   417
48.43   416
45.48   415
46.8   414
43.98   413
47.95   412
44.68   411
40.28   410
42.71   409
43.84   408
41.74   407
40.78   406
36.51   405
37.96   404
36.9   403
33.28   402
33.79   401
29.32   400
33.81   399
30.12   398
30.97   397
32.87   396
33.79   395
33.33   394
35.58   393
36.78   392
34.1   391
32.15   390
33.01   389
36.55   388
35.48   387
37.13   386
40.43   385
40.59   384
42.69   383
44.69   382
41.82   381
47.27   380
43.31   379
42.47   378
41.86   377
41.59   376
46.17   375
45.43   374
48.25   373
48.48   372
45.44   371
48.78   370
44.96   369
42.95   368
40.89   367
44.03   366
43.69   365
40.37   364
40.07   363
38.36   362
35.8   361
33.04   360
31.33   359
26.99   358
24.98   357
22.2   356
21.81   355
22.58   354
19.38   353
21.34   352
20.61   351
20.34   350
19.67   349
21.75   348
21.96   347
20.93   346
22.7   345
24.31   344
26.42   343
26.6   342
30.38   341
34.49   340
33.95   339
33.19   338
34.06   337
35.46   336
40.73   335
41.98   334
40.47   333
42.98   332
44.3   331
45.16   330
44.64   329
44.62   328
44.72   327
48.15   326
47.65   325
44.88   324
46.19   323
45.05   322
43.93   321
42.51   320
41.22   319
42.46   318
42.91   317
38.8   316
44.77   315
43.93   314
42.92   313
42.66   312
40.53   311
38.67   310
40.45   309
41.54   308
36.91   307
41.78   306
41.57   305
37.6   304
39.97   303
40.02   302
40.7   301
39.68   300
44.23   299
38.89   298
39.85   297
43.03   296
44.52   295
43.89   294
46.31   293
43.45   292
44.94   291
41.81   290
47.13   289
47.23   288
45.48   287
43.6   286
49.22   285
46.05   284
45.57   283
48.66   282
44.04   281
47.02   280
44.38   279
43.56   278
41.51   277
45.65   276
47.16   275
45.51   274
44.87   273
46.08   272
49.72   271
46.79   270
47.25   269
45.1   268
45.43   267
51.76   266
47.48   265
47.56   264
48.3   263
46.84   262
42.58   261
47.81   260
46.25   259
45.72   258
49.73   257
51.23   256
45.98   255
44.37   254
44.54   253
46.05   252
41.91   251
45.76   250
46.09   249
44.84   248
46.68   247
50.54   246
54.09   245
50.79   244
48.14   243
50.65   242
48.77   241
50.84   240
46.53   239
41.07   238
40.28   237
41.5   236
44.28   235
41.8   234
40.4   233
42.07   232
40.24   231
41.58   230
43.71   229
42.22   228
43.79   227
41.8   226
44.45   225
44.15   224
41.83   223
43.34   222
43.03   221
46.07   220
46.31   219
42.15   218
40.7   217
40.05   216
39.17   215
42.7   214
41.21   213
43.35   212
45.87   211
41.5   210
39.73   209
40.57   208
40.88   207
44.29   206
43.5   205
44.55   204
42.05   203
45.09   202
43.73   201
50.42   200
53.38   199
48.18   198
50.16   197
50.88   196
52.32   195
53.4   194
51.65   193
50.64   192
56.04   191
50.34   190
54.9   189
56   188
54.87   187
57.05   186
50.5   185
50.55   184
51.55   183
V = 6.9 kPa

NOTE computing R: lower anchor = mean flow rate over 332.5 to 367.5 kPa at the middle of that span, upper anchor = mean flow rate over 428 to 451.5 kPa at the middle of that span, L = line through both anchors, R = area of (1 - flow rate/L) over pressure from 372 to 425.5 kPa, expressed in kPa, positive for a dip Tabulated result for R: 8.22 kPa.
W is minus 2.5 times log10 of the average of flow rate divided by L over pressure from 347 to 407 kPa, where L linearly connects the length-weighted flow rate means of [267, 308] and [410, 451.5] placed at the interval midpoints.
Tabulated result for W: 0.416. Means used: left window 44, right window 57.2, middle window 35.7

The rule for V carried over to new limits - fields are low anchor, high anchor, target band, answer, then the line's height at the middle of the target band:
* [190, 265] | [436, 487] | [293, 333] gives 5.9 kPa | 49.9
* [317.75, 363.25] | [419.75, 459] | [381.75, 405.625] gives 6.5 kPa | 48.8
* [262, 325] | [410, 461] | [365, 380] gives 2.2 kPa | 52.3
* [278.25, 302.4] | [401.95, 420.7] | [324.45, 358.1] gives 9.4 kPa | 43.9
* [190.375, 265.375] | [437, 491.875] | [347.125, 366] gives 8.5 kPa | 51.7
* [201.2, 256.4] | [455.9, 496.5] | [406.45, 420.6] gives 1.3 kPa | 50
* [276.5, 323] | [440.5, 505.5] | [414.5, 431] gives 1.2 kPa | 53.4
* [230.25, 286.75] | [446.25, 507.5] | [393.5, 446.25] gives 4.5 kPa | 53.8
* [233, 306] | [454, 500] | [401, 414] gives 2.6 kPa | 51.3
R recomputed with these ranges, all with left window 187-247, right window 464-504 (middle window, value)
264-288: 0.5 kPa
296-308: 1.9 kPa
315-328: 1.1 kPa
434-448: -4.4 kPa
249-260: 0.1 kPa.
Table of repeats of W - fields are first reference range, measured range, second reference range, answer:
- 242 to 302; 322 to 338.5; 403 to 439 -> 0.12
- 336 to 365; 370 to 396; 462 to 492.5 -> -0.22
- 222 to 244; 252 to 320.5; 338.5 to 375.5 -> -0.14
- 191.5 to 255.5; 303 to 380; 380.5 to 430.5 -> 0.14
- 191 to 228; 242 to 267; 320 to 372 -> -0.14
